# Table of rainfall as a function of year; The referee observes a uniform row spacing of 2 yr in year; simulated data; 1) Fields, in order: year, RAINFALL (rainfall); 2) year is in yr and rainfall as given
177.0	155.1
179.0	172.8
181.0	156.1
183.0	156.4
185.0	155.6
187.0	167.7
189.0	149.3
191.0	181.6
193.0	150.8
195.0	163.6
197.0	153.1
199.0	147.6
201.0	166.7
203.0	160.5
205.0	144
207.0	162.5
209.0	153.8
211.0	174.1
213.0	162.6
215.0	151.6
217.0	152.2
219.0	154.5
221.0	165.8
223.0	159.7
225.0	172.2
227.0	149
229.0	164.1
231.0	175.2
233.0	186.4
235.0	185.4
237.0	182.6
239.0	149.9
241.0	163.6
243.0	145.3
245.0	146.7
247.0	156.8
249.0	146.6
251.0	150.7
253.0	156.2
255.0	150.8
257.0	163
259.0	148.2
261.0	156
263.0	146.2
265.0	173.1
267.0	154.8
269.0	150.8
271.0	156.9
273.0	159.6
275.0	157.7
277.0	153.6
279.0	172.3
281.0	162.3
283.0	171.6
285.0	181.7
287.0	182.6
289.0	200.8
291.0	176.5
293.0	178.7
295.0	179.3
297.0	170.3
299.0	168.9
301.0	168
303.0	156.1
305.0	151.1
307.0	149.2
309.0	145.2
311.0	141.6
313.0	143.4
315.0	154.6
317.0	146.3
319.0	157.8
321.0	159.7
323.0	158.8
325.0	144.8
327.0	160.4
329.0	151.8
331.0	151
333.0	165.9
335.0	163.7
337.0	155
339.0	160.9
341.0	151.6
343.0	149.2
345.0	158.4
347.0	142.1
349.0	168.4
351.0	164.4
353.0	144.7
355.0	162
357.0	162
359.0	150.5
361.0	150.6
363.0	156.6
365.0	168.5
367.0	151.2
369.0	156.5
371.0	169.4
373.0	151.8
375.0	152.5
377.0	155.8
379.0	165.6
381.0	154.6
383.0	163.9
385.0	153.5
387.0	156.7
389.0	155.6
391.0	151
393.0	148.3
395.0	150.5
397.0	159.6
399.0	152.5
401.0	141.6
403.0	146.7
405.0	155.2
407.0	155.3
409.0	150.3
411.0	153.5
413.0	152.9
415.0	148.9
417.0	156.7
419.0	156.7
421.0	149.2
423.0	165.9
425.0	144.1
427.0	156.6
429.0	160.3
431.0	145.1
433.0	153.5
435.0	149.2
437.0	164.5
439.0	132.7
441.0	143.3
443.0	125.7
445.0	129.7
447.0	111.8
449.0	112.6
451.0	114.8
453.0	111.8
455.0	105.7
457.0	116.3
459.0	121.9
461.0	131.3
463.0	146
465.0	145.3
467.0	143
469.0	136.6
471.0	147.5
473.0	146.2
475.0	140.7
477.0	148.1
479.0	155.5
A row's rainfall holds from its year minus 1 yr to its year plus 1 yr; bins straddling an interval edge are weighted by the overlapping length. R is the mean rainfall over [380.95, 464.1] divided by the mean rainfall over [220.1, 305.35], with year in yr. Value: 0.9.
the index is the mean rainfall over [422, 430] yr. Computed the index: 157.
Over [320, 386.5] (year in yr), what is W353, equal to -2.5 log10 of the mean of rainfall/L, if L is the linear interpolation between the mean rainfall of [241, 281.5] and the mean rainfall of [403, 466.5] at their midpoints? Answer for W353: -0.06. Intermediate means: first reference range 155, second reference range 141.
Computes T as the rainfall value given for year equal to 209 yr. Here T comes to 153.8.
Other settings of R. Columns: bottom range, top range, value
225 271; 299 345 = 0.97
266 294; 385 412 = 0.90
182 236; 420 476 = 0.85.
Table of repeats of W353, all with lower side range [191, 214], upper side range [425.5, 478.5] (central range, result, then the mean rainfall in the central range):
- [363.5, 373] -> -0.11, 160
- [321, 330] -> -0.05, 155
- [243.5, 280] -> -0.01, 155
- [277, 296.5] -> -0.17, 177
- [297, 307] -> -0.07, 161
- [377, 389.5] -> -0.11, 158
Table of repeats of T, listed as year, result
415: 148.9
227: 149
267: 154.8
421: 149.2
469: 136.6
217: 152.2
